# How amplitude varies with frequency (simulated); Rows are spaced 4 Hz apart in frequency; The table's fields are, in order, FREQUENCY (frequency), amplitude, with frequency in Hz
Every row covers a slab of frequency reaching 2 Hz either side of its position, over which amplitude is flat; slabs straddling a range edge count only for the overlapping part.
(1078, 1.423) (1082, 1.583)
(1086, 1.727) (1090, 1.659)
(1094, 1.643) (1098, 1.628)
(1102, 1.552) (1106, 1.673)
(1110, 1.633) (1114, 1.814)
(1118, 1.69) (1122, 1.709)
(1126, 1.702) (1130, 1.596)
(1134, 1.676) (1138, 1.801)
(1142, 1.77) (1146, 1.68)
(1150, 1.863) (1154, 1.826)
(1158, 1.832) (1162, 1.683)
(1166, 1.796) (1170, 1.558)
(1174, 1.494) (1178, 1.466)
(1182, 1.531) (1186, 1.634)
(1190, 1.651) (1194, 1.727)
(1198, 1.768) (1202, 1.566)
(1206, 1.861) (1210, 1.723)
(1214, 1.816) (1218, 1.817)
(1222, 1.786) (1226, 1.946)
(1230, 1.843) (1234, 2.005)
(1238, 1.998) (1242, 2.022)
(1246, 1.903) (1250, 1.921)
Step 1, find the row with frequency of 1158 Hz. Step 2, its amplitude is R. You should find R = 1.832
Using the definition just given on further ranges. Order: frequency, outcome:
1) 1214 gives 1.816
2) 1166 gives 1.796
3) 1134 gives 1.676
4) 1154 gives 1.826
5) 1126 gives 1.702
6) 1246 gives 1.903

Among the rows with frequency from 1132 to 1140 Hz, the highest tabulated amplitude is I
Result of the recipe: 1.801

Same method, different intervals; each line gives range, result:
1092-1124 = 1.814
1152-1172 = 1.832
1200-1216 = 1.861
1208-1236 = 2.005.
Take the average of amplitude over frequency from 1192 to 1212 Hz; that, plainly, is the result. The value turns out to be 1.73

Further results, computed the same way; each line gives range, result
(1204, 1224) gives 1.8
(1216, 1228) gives 1.85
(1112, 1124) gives 1.74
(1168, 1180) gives 1.51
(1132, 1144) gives 1.75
